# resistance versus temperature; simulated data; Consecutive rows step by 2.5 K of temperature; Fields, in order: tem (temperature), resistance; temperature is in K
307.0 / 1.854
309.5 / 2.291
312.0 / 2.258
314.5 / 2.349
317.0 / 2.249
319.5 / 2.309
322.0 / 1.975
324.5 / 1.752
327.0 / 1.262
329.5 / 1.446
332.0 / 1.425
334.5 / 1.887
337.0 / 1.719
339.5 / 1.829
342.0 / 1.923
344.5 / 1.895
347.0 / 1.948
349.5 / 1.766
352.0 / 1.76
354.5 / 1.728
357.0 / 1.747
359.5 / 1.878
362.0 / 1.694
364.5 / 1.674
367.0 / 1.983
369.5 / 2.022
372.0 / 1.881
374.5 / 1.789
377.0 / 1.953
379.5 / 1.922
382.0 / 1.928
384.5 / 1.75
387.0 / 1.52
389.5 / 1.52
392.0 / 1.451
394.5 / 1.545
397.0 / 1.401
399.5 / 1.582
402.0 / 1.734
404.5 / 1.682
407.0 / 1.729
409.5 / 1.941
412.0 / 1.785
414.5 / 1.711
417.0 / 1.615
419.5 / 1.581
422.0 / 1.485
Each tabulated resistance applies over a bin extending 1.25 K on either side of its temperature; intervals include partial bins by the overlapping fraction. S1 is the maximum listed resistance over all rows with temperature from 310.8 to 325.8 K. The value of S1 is 2.349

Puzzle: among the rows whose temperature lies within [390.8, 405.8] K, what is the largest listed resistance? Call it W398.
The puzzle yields 1.734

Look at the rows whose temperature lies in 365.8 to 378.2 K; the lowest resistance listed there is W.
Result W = 1.789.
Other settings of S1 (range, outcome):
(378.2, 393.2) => 1.928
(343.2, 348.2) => 1.948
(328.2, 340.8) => 1.887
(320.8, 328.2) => 1.975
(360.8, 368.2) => 1.983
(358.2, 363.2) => 1.878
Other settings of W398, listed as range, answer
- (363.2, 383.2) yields 2.022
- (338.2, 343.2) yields 1.923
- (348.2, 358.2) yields 1.766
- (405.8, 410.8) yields 1.941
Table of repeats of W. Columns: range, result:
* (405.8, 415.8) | 1.711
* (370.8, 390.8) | 1.52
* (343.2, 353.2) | 1.76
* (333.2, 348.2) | 1.719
